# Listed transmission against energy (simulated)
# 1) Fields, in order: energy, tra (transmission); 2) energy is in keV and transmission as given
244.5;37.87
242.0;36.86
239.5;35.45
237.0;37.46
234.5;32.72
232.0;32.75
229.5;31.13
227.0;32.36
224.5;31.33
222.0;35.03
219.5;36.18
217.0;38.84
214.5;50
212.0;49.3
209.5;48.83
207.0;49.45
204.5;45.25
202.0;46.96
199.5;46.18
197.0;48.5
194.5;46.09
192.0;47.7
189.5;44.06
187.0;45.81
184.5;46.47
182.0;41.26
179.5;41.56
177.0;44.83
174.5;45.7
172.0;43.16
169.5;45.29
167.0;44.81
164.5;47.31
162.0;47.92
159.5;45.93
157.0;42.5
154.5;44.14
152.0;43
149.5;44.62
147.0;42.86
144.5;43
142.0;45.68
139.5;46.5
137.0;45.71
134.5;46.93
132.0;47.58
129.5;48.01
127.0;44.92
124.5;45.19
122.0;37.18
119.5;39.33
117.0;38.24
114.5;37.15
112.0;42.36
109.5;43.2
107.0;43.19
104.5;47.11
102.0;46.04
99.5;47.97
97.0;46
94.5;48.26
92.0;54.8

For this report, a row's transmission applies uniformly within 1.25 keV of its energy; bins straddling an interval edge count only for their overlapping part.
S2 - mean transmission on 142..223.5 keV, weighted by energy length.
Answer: 44.7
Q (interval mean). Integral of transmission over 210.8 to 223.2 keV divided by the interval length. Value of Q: 41.9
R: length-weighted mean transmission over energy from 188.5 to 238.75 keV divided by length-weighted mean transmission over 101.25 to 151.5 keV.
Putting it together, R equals 0.95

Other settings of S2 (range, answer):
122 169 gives 45.1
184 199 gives 46.4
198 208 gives 46.9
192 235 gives 41.6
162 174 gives 45.5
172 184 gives 43.5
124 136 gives 46.6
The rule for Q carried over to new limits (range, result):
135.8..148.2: 44.8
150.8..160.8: 43.9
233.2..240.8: 35.2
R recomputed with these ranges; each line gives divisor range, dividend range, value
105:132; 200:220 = 1.09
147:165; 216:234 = 0.75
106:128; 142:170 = 1.09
